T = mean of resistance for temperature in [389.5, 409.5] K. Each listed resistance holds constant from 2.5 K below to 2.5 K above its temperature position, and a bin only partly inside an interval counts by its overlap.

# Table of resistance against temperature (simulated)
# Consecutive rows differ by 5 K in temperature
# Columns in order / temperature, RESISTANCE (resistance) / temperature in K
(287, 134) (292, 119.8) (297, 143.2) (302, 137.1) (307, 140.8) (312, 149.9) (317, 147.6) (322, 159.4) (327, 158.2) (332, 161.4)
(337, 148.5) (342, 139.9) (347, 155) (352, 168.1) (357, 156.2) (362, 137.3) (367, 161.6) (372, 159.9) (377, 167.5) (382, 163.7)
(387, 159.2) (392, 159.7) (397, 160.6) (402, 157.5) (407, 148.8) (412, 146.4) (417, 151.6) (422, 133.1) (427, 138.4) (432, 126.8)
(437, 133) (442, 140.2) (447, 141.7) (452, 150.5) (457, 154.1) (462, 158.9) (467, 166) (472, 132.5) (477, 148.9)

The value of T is 157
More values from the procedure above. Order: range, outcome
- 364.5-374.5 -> 161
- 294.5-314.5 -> 143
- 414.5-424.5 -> 142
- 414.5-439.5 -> 137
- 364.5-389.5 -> 162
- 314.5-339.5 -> 155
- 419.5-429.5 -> 136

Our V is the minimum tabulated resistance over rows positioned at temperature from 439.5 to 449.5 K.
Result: 140.2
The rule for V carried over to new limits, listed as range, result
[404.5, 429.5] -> 133.1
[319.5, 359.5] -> 139.9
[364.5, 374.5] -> 159.9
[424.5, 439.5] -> 126.8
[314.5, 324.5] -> 147.6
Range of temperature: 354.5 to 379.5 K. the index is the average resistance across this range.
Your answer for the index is 156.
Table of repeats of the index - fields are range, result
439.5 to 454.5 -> 144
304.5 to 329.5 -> 151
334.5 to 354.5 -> 153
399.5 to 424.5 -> 147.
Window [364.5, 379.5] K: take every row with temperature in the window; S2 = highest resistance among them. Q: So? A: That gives 167.5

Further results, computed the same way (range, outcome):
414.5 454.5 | 151.6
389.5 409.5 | 160.6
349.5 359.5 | 168.1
